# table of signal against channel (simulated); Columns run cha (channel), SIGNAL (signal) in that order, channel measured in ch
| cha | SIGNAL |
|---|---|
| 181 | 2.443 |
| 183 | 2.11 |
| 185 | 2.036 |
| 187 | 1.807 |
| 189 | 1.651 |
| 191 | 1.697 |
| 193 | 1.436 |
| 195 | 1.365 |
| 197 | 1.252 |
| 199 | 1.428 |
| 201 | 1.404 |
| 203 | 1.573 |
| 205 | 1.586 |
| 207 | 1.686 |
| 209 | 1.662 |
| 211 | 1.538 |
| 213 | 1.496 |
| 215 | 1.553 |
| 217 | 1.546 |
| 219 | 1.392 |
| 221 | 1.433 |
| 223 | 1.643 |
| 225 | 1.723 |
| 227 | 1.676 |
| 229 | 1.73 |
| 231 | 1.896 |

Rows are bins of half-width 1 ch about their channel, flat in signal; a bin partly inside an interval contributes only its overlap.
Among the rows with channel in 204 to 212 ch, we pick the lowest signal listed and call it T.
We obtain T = 1.538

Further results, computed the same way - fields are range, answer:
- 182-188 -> 1.807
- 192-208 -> 1.252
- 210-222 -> 1.392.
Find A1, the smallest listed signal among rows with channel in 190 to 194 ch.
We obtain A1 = 1.436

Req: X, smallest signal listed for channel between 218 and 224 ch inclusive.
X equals 1.392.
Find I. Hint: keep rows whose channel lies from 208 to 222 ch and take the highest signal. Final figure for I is 1.662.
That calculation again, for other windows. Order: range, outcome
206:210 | 1.686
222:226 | 1.723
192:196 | 1.436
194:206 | 1.586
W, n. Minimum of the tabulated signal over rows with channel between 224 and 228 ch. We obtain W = 1.676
